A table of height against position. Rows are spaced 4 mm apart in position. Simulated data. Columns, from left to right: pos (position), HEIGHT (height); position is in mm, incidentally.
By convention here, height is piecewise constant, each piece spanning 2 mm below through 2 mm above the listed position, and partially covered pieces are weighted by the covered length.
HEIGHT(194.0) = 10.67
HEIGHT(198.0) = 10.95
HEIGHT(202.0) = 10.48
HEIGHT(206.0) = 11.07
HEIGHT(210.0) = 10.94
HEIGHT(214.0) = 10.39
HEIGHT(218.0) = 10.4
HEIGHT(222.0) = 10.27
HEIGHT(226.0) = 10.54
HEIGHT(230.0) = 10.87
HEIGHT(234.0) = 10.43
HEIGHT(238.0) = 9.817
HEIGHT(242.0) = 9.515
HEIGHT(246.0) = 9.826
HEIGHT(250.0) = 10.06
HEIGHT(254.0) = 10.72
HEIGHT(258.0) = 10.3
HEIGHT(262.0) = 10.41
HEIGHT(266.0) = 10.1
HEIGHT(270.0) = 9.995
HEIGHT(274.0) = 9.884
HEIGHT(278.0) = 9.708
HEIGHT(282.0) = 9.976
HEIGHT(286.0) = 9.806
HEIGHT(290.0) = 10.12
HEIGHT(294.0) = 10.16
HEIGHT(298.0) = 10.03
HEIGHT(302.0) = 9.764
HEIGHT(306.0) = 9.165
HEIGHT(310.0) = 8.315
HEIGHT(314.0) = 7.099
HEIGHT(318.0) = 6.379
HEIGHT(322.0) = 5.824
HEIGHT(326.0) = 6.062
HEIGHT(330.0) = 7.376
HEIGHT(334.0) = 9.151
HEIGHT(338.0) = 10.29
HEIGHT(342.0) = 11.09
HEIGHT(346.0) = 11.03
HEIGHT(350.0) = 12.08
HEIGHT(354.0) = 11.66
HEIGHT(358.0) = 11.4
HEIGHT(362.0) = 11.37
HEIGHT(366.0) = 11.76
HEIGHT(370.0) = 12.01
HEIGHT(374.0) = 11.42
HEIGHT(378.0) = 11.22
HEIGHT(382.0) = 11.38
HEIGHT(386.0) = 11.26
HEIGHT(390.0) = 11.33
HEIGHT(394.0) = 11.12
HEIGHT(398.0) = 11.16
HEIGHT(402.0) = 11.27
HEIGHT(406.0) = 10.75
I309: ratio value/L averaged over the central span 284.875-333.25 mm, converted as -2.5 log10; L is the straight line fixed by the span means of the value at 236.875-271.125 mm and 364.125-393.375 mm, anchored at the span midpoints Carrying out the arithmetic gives 0.27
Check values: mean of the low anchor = 10.1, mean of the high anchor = 11.5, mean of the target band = 8.34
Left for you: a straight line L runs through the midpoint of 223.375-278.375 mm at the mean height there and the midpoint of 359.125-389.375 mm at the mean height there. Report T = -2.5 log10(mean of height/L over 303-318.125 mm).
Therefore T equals 0.32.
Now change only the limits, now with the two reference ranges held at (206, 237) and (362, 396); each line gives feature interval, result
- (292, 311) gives 0.154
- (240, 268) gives 0.063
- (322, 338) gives 0.409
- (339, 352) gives -0.006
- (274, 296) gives 0.100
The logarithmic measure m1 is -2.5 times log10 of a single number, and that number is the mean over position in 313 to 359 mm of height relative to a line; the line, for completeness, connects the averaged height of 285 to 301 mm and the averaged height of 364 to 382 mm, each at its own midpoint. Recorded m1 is 0.20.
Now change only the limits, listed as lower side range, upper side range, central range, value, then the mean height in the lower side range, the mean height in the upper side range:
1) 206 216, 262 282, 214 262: 0.015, 10.7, 9.98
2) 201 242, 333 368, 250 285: 0.061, 10.5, 11.1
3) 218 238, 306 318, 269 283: -0.114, 10.4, 7.73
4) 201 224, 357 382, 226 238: 0.022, 10.6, 11.5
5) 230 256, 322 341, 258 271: -0.062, 10.1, 8.12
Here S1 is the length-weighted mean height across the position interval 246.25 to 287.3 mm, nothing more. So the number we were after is 10.1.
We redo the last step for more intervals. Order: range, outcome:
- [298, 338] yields 7.93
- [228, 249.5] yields 10.1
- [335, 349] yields 10.8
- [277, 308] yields 9.85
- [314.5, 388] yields 10.1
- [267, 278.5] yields 9.9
